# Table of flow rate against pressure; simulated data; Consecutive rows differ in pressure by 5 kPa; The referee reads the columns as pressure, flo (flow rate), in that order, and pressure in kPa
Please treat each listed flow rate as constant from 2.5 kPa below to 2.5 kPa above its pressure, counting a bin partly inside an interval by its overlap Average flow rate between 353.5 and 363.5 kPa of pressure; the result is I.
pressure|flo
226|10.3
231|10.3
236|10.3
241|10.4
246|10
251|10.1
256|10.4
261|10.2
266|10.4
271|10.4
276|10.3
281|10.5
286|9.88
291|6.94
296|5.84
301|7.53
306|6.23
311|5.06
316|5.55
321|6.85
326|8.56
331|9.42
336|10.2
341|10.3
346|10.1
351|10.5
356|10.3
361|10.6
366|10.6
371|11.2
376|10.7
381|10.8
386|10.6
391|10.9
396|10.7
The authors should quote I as 10.4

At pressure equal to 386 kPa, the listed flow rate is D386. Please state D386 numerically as 10.6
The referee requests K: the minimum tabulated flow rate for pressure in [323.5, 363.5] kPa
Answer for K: 8.56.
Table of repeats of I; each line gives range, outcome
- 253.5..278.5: 10.3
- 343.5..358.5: 10.3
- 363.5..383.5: 10.8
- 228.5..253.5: 10.2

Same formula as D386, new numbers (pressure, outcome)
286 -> 9.88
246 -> 10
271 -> 10.4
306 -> 6.23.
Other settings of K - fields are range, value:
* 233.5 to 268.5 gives 10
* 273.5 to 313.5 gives 5.06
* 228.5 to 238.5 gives 10.3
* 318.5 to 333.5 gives 6.85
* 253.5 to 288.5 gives 9.88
